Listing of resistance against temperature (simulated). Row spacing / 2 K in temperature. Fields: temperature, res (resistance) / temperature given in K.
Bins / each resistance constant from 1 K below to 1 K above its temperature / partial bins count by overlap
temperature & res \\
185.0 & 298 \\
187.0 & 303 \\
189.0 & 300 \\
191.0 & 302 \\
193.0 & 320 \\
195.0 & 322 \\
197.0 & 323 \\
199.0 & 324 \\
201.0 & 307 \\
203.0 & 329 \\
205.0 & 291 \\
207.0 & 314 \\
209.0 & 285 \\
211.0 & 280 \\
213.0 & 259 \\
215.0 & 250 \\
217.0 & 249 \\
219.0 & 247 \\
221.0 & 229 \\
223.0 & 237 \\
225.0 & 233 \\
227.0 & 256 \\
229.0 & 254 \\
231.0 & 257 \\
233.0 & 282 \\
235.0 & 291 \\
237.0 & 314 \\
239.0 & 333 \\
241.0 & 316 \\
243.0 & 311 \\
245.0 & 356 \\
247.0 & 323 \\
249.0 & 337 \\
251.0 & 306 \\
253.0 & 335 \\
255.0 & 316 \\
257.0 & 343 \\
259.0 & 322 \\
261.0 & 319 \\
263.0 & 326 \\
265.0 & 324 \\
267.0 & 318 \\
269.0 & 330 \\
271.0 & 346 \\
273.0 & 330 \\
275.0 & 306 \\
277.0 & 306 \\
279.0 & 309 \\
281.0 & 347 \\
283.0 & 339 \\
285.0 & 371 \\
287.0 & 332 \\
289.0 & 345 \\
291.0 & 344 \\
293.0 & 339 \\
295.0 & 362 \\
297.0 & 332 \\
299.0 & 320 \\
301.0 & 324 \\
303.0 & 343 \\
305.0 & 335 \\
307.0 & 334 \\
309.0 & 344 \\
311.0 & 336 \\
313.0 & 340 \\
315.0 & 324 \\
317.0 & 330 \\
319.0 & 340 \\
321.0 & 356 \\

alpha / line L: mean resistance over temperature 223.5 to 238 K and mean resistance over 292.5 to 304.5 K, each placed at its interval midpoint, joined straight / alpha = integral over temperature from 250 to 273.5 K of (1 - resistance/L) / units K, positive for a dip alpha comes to -2.09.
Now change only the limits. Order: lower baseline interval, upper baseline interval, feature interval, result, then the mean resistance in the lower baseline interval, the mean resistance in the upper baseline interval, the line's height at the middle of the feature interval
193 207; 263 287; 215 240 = 4.41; 316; 330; 321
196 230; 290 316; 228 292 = -3.01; 275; 337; 307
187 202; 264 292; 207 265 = 5.44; 313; 332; 323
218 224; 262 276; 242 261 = -2.20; 238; 326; 294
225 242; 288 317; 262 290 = -1.21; 285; 337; 317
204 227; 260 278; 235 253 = -1.80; 261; 323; 294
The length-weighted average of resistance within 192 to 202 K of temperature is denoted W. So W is 319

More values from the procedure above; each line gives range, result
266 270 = 324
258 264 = 322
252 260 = 329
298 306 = 330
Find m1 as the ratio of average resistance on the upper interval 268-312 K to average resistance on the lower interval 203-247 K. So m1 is 1.2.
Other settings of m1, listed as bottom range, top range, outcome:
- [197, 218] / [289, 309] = 1.16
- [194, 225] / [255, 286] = 1.17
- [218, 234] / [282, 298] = 1.39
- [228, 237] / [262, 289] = 1.20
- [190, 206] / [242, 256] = 1.04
